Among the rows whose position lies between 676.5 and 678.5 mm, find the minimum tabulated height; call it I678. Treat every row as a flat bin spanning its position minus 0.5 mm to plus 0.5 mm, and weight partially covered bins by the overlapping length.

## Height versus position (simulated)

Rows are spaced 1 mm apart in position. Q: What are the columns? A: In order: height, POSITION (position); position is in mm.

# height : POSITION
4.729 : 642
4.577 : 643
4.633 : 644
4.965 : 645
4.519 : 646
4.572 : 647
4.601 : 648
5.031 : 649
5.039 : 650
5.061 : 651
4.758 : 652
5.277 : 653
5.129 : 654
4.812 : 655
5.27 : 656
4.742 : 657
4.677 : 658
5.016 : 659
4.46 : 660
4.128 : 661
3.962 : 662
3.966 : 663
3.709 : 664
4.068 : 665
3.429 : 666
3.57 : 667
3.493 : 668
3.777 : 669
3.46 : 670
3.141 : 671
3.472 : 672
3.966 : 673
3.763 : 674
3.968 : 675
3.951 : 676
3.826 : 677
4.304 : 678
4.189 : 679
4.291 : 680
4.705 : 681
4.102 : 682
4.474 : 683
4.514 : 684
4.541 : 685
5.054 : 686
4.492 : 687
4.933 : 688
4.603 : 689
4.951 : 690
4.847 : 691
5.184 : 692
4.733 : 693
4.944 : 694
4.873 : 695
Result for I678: 3.826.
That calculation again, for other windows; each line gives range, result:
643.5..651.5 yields 4.519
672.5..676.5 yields 3.763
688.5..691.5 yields 4.603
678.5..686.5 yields 4.102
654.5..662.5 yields 3.962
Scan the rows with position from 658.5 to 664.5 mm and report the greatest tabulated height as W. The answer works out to 5.016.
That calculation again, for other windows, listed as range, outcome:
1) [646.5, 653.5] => 5.277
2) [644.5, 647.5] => 4.965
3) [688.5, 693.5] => 5.184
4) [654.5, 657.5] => 5.27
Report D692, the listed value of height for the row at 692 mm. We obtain 5.184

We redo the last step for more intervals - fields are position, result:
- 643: 4.577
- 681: 4.705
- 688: 4.933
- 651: 5.061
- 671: 3.141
